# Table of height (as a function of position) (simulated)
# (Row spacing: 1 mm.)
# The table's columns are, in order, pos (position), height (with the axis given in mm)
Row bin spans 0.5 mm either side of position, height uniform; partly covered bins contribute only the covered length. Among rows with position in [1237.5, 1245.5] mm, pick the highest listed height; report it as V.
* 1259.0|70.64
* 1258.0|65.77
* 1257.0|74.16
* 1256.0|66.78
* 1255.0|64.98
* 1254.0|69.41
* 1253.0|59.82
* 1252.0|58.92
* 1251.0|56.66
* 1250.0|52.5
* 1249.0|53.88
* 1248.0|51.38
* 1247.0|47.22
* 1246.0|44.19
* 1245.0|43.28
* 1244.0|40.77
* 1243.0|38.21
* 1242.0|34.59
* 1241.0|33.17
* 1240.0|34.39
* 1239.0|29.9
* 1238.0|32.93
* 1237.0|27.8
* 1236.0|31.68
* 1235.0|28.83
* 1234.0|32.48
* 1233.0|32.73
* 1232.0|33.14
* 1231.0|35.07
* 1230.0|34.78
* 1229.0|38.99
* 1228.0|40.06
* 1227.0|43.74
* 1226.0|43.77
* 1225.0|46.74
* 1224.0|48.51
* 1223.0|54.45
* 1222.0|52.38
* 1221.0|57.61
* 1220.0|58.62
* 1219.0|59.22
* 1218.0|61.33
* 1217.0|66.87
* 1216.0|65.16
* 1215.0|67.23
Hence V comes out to 43.28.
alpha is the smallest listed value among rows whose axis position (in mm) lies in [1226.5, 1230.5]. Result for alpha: 34.78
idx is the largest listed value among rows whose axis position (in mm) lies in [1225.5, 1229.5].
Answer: 43.77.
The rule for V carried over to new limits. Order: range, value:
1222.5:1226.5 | 54.45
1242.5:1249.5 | 53.88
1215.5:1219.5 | 66.87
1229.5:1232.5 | 35.07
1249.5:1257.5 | 74.16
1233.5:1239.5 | 32.93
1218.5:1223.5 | 59.22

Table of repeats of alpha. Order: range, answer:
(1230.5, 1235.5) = 28.83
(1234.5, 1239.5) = 27.8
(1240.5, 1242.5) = 33.17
